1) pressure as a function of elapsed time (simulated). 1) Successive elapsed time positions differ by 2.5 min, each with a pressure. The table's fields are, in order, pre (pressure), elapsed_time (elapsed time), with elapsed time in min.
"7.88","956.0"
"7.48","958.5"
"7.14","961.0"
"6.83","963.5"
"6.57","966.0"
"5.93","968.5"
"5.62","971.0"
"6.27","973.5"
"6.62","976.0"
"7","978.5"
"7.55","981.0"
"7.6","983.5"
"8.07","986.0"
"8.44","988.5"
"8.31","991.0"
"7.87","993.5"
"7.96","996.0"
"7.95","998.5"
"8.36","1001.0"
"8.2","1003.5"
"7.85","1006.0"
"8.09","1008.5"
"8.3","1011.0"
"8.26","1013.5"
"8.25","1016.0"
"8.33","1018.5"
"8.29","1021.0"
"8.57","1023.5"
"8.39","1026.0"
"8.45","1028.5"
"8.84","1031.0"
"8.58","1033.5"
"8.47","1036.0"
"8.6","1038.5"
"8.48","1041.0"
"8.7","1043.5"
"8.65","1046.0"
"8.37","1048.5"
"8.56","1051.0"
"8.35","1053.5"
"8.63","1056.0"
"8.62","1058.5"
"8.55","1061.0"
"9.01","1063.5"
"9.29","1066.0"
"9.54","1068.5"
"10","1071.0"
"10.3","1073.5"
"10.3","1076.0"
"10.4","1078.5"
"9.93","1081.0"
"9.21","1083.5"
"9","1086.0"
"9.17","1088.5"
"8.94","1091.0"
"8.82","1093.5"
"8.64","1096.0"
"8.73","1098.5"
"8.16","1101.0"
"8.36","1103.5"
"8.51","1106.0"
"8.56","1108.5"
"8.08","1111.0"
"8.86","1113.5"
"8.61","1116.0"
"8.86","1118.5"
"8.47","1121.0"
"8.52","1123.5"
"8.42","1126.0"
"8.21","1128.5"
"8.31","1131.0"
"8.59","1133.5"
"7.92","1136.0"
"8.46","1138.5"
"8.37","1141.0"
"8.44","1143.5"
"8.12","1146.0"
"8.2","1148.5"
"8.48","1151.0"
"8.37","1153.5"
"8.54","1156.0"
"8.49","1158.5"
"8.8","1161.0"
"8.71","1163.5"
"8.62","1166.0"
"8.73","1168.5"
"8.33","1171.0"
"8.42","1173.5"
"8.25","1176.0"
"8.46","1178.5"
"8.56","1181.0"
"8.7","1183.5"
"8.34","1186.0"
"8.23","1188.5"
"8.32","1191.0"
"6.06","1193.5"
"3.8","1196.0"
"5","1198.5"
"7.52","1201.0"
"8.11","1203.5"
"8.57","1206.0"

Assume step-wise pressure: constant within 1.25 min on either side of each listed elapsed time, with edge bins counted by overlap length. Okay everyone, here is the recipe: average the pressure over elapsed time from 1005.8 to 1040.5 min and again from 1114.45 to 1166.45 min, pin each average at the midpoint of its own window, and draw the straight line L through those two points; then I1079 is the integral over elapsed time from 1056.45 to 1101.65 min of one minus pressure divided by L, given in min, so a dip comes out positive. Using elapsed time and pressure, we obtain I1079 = -4.49 min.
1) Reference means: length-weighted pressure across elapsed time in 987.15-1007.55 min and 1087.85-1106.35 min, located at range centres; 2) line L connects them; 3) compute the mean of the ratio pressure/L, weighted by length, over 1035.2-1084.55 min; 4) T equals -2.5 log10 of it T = -0.08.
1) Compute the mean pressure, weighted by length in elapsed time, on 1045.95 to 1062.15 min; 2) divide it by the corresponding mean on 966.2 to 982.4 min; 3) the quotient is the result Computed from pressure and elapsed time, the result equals 1.31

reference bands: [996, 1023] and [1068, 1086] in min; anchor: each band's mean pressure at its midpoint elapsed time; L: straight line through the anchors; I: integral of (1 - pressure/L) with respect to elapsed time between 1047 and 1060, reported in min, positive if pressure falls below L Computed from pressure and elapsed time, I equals 1.11 min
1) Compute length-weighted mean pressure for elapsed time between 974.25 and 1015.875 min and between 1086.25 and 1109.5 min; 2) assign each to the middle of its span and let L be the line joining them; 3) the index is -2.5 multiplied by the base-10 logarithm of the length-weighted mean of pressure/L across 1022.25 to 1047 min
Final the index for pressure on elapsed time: -0.05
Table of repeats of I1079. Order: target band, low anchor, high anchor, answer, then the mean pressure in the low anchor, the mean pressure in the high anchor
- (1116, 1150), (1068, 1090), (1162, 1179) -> 2.4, 9.76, 8.51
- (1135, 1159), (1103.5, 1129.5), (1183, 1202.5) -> -1.4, 8.51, 6.94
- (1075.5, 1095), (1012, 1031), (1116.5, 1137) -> -2.4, 8.39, 8.43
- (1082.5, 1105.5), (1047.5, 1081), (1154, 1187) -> 0.7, 9.26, 8.53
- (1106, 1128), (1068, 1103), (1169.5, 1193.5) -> 1.1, 9.34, 8.28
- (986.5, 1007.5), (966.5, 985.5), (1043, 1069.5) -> -2.6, 6.71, 8.75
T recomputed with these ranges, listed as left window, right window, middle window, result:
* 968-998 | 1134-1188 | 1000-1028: -0.10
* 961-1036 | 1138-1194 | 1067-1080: -0.25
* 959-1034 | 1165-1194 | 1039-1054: -0.08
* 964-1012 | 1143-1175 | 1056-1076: -0.18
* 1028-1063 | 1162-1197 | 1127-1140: -0.01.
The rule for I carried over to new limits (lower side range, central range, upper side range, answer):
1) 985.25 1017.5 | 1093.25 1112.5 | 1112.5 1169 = -0.19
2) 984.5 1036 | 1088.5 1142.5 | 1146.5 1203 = -2.95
